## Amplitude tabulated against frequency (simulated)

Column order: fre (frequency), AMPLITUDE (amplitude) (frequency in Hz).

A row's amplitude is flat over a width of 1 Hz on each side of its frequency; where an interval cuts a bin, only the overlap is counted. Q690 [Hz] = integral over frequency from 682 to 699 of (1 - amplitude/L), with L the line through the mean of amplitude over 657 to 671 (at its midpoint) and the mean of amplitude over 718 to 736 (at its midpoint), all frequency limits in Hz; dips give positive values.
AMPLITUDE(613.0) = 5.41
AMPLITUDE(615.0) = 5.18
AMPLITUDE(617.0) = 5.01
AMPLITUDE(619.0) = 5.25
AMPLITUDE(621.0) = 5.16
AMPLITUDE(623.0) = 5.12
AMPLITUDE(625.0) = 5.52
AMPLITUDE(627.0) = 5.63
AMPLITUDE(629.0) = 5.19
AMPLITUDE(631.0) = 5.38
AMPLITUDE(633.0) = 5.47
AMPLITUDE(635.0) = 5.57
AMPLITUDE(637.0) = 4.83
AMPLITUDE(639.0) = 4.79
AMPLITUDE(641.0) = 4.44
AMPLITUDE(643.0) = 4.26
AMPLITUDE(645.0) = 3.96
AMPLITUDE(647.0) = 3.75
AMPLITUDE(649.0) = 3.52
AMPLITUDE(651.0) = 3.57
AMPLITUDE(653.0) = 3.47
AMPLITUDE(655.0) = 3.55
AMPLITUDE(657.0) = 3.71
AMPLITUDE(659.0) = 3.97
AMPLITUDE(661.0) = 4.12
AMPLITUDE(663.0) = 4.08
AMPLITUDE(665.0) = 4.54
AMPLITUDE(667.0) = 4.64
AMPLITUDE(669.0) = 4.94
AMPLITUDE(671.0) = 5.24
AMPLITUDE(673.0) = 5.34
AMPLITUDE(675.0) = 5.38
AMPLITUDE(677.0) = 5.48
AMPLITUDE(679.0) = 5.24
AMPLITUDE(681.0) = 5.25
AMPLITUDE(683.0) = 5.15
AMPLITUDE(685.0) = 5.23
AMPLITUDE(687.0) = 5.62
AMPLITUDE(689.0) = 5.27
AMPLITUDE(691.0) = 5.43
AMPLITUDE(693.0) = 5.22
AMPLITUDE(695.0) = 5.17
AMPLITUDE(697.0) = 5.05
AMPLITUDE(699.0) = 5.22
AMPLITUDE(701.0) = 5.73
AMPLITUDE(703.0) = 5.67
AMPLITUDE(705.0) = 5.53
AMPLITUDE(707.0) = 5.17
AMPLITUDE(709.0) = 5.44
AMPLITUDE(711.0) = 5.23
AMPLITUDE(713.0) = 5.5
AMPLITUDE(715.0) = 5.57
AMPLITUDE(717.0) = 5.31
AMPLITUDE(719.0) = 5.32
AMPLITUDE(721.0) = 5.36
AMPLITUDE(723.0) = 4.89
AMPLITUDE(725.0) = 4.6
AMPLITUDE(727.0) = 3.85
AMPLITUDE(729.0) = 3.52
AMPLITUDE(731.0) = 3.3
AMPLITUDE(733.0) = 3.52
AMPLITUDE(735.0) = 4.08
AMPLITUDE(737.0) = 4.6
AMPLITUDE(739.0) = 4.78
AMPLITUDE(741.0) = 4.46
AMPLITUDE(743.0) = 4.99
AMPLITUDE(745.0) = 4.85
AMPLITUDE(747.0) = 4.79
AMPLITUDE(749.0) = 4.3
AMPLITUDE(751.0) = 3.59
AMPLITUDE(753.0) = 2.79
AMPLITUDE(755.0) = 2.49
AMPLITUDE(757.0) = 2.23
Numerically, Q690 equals -3.6 Hz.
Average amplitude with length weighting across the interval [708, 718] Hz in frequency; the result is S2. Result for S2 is 5.41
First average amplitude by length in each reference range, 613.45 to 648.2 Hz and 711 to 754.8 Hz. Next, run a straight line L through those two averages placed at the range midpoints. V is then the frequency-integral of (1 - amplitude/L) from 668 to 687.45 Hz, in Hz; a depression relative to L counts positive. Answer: -2.2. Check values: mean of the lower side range 4.97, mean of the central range 5.28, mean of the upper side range 4.46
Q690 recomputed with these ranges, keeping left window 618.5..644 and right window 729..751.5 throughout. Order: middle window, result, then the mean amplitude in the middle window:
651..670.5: 3.1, 4.11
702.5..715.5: -2.6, 5.43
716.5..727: -1.3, 4.97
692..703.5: -1.8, 5.33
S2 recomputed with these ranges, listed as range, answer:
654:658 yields 3.63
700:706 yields 5.64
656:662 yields 3.93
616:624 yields 5.13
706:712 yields 5.28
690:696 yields 5.27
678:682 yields 5.25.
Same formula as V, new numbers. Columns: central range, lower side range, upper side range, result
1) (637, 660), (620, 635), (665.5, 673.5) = 5.48 Hz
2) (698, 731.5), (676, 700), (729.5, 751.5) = -1.73 Hz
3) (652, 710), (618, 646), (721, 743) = -4.04 Hz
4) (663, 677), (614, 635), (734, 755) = -0.24 Hz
